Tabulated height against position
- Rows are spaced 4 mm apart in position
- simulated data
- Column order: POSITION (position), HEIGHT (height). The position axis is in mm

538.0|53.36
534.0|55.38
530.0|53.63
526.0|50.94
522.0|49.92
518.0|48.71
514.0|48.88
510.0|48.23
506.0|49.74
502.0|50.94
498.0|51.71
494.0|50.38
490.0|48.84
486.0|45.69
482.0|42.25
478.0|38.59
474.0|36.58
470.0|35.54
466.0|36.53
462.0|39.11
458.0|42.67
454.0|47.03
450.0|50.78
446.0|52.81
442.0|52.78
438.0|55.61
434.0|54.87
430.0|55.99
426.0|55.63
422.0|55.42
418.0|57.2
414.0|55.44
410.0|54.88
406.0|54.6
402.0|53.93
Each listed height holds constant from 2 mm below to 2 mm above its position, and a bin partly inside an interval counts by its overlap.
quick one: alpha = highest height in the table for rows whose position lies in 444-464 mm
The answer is 52.81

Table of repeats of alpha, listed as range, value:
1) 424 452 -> 55.99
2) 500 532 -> 53.63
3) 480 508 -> 51.71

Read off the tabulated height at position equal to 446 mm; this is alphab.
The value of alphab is 52.81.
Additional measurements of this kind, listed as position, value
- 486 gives 45.69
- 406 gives 54.6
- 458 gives 42.67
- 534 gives 55.38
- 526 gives 50.94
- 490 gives 48.84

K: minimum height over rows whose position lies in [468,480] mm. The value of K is 35.54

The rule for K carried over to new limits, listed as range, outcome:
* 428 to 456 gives 47.03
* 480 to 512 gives 42.25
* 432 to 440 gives 54.87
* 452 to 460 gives 42.67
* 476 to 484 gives 38.59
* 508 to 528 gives 48.23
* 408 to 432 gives 54.88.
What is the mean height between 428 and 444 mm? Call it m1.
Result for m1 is 54.8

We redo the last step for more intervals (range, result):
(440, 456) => 50.9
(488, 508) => 50.3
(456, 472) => 38.5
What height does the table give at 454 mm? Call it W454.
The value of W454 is 47.03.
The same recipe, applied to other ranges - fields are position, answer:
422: 55.42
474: 36.58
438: 55.61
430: 55.99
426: 55.63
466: 36.53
